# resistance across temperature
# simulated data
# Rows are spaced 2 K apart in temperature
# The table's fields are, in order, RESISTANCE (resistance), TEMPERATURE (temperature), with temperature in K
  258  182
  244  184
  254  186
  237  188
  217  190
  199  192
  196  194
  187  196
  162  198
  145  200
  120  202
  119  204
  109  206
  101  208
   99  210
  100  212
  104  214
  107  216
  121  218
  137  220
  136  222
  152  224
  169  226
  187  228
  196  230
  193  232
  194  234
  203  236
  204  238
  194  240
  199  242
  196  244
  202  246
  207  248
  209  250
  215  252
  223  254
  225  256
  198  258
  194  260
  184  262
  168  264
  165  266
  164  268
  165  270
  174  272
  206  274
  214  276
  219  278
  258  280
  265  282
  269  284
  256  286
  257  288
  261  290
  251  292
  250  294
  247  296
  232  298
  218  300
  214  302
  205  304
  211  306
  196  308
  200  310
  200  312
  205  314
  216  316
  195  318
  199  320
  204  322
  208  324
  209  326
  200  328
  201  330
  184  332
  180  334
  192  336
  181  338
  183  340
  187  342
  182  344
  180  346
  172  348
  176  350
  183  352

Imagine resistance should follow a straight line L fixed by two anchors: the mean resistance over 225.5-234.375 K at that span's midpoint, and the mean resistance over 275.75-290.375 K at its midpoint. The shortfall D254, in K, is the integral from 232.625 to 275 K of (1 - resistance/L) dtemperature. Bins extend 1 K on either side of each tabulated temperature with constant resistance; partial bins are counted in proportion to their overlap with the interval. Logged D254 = 4.0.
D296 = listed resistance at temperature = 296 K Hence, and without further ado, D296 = 247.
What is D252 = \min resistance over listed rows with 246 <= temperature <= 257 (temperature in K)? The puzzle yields 202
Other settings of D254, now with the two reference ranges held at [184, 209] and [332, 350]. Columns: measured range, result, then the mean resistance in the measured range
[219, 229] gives 1.1 K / 156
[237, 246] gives -1.2 K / 199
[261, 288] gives -4.8 K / 210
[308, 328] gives -2.5 K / 203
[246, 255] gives -1.8 K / 212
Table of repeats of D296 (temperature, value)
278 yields 219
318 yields 195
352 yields 183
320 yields 199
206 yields 109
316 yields 216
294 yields 250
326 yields 209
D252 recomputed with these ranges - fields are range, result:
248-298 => 164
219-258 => 136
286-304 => 205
